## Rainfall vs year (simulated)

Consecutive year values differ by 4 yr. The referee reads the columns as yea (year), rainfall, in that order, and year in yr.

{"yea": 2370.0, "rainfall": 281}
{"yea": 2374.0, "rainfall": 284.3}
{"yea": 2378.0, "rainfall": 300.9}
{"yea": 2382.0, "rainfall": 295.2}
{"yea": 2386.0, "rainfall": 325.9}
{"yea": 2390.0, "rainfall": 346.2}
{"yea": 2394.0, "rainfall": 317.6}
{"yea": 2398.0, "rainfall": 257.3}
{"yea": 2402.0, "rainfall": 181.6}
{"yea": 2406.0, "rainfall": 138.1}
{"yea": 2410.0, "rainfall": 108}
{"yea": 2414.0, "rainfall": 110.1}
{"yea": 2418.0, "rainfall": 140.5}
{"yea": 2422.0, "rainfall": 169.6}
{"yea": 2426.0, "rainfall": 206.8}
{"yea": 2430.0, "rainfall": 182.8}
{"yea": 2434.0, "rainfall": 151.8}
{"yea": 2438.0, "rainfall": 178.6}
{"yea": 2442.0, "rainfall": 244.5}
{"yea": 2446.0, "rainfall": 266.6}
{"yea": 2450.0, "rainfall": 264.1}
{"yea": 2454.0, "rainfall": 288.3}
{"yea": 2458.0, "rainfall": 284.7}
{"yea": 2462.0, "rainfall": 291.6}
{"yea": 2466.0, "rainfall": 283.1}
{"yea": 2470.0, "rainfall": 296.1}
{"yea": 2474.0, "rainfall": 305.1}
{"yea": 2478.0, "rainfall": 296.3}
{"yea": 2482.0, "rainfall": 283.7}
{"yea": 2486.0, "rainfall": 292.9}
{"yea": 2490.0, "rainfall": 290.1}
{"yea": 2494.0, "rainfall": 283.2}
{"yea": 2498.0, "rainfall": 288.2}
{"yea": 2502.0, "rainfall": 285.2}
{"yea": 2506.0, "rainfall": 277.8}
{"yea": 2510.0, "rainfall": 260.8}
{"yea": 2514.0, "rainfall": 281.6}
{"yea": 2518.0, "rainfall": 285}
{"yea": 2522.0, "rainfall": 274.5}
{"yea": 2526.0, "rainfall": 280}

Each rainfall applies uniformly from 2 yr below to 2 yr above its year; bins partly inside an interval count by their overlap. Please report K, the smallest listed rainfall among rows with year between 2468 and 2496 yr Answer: 283.2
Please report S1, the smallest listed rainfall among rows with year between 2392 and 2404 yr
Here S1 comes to 181.6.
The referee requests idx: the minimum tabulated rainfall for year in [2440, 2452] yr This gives 244.5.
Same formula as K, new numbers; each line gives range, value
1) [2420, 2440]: 151.8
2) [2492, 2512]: 260.8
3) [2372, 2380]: 284.3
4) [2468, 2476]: 296.1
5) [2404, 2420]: 108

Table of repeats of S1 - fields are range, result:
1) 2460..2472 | 283.1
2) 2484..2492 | 290.1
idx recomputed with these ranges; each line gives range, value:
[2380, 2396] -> 295.2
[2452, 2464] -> 284.7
